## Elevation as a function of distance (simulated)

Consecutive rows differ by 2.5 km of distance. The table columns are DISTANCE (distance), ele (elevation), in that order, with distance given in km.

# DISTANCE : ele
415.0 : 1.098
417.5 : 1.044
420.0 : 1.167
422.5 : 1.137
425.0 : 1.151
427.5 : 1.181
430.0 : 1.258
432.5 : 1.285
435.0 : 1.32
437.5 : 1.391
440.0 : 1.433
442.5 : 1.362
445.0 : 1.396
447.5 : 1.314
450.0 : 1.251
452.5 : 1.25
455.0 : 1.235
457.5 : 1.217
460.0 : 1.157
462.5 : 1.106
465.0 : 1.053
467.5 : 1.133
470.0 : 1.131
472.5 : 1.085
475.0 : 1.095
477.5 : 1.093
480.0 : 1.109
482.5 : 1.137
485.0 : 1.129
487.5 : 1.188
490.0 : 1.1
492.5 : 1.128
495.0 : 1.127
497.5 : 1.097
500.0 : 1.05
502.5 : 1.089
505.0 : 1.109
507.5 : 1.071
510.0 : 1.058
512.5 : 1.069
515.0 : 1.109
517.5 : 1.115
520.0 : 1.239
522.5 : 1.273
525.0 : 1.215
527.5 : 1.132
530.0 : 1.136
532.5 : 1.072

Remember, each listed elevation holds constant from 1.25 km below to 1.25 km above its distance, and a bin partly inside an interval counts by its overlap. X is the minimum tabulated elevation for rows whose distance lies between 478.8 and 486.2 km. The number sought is 1.109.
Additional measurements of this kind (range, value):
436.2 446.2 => 1.362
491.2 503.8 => 1.05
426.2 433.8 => 1.181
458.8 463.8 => 1.106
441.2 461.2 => 1.157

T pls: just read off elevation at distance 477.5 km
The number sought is 1.093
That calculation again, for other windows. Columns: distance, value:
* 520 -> 1.239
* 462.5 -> 1.106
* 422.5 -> 1.137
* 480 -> 1.109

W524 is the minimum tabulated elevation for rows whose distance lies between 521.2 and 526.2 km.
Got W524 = 1.215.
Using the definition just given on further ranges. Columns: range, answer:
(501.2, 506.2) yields 1.089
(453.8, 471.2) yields 1.053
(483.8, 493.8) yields 1.1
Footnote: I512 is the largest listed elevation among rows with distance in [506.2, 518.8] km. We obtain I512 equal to 1.115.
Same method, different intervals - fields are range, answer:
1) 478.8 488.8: 1.188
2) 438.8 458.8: 1.433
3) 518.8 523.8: 1.273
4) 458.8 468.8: 1.157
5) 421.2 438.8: 1.391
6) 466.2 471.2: 1.133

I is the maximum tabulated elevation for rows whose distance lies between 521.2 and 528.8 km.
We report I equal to 1.273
